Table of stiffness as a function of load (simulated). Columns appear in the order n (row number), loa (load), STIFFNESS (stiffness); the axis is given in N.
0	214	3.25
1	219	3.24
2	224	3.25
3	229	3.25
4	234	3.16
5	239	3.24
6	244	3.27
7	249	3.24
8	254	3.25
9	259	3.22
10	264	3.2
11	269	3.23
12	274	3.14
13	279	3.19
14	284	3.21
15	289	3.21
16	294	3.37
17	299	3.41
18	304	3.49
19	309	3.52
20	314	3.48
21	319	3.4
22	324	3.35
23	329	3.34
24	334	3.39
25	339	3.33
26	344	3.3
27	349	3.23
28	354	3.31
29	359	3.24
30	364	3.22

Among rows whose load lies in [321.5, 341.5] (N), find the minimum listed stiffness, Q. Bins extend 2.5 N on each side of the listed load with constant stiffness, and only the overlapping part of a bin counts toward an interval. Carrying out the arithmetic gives 3.33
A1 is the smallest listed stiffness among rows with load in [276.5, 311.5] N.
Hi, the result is 3.19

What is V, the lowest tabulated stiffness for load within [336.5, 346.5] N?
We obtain 3.3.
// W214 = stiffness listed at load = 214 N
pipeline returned 3.25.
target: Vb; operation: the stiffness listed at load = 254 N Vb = 3.25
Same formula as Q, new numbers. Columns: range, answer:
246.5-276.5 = 3.14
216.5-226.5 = 3.24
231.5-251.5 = 3.16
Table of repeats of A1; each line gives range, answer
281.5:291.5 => 3.21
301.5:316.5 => 3.48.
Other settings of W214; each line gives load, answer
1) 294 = 3.37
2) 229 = 3.25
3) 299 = 3.41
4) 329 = 3.34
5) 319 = 3.4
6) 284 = 3.21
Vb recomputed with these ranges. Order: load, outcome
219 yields 3.24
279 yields 3.19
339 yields 3.33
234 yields 3.16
